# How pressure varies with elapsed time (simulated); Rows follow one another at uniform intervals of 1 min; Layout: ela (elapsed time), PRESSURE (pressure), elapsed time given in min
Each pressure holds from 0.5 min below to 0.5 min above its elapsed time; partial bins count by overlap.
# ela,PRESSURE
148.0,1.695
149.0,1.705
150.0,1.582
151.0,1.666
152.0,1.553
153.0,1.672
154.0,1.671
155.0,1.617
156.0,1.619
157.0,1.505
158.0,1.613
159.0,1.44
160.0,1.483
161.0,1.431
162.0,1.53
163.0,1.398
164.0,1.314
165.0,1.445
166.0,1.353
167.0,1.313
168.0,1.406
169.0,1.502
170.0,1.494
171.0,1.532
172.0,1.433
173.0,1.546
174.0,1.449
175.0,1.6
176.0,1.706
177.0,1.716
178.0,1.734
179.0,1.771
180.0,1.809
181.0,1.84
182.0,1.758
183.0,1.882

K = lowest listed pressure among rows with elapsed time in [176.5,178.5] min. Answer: 1.716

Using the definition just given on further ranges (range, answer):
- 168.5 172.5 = 1.433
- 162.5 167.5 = 1.313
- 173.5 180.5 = 1.449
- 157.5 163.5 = 1.398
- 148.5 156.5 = 1.553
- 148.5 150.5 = 1.582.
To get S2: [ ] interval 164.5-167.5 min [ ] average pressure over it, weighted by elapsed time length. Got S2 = 1.37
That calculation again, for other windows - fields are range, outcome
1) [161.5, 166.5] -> 1.41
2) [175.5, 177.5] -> 1.71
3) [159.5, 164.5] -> 1.43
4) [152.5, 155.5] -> 1.65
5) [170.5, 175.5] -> 1.51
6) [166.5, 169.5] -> 1.41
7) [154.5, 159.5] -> 1.56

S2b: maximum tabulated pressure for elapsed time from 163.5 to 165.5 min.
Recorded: 1.445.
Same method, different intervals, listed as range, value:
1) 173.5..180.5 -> 1.809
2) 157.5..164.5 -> 1.613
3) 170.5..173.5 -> 1.546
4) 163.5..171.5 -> 1.532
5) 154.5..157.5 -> 1.619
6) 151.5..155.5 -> 1.672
